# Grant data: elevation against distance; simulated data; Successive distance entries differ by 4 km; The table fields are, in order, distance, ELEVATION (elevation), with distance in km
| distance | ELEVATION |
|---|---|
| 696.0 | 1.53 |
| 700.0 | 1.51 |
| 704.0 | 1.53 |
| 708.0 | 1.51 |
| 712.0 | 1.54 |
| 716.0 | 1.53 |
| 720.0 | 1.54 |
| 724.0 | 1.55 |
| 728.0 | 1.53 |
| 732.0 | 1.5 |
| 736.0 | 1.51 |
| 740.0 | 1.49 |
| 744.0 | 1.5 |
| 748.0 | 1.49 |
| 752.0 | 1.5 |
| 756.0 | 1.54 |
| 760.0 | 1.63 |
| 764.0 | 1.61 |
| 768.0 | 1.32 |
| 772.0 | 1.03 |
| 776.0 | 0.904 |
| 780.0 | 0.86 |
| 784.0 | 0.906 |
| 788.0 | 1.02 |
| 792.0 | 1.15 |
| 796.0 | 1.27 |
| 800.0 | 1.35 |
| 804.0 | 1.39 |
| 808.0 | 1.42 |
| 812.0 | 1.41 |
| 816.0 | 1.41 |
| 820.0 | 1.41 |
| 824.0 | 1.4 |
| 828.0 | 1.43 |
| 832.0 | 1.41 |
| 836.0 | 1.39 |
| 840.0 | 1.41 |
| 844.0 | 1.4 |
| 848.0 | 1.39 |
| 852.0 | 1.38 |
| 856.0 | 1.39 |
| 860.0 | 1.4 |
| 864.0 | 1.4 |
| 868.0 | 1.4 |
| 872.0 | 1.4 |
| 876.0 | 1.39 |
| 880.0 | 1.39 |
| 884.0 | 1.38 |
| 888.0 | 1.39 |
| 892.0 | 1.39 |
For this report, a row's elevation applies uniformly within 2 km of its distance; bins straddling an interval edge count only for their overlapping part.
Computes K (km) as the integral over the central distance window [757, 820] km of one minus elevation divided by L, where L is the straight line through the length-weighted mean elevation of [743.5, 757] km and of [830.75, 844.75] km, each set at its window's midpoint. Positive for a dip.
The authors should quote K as 8.8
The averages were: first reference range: 1.51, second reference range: 1.4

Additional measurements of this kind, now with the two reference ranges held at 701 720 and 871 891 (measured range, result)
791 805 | 1.57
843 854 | 0.21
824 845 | 0.29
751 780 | 3.16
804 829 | 0.54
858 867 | 0.03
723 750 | -0.03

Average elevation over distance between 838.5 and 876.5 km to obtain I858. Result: 1.4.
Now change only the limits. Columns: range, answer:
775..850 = 1.29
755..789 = 1.2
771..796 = 1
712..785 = 1.4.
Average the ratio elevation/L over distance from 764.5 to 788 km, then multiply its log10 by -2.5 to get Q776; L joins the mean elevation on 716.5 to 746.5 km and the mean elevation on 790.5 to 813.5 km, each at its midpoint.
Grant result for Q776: 0.32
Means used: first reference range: 1.52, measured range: 1.04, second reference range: 1.33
